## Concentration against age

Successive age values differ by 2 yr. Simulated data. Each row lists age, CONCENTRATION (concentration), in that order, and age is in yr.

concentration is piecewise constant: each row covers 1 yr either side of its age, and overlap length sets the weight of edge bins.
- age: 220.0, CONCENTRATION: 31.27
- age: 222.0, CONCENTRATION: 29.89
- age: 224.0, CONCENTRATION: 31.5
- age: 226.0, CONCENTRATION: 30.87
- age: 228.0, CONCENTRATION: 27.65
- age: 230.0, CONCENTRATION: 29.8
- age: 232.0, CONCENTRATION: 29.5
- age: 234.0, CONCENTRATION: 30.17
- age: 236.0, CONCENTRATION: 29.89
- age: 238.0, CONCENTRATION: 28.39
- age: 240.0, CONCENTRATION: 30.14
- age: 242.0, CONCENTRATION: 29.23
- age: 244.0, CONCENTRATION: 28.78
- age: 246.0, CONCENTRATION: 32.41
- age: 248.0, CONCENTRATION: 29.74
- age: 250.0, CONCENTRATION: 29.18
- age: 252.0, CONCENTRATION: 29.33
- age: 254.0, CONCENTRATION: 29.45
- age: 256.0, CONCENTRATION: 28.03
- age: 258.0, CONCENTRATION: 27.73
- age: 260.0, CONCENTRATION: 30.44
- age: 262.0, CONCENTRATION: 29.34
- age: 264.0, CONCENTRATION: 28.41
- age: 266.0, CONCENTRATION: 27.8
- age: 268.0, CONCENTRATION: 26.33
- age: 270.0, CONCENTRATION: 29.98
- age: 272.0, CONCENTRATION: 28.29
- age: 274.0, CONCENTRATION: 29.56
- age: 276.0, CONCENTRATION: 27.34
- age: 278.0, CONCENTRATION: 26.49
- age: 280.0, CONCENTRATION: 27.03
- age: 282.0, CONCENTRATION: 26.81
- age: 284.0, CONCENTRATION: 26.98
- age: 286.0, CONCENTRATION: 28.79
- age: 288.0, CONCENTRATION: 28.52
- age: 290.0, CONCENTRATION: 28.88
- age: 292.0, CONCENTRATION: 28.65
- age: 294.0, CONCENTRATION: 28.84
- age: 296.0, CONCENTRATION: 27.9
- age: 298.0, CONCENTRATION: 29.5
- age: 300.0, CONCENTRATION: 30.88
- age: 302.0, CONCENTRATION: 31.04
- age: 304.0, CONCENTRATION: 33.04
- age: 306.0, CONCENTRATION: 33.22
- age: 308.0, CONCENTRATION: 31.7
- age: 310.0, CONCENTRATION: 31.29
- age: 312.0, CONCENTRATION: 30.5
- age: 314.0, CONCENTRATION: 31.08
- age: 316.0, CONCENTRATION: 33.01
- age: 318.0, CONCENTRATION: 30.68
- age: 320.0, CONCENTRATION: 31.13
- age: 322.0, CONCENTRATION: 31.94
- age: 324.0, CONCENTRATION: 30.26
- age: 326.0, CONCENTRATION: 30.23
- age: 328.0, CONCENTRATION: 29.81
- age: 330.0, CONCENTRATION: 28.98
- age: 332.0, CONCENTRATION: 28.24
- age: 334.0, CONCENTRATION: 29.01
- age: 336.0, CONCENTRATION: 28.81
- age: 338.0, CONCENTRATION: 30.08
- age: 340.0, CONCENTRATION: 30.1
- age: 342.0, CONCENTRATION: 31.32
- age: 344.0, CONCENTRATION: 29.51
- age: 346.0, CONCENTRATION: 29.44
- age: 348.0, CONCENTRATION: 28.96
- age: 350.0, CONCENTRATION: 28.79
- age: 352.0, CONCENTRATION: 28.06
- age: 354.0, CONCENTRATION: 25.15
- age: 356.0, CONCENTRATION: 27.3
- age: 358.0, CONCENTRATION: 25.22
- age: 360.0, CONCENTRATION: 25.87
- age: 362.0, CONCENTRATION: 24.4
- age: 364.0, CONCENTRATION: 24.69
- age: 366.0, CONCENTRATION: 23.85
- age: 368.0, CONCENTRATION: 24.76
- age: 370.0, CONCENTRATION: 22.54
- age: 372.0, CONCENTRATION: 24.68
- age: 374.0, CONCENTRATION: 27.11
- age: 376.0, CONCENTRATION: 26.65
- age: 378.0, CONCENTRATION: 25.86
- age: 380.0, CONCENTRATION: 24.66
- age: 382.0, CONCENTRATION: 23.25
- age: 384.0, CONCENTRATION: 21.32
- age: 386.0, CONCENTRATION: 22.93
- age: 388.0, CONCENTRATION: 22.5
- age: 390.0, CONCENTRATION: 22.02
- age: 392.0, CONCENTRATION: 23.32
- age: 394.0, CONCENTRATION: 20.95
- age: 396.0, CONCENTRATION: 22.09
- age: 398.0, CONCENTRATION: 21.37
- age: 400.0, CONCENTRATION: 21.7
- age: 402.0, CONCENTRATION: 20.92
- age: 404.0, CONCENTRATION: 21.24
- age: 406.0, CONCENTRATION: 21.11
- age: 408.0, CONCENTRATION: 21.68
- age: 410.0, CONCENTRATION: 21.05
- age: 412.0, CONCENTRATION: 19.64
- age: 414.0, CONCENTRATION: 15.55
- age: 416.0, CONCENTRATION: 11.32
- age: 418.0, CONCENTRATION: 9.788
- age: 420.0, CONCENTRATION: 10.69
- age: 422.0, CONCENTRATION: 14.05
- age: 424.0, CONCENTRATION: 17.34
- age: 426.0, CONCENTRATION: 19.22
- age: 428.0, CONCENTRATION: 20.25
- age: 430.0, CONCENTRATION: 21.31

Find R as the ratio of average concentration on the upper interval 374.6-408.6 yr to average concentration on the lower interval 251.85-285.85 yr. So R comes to 0.80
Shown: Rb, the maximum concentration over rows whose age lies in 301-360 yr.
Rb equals 33.22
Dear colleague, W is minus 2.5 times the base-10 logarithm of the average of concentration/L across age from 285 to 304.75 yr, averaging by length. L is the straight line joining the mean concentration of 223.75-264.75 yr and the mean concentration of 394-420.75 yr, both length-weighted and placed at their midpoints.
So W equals -0.14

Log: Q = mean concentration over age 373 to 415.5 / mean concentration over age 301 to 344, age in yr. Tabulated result 0.7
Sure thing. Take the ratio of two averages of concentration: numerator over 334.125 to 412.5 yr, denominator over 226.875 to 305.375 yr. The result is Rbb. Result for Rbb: 0.86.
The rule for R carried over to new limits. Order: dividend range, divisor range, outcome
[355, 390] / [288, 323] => 0.80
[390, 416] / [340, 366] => 0.75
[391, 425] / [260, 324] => 0.62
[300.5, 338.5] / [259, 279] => 1.08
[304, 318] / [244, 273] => 1.10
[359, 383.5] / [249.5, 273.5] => 0.86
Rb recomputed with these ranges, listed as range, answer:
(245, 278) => 32.41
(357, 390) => 27.11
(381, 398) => 23.32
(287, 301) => 30.88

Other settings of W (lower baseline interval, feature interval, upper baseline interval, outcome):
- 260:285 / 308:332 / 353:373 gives -0.17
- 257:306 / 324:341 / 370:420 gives -0.16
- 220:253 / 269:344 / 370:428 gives -0.16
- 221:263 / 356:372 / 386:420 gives -0.12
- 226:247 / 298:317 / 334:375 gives -0.13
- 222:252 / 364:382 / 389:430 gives -0.18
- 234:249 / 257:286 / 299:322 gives 0.09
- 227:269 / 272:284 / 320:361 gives 0.06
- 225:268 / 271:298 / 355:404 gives -0.02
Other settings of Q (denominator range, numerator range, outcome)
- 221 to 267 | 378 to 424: 0.67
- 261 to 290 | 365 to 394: 0.85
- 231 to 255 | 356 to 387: 0.83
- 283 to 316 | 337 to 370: 0.90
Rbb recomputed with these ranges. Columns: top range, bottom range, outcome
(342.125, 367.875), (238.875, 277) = 0.93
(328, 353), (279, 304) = 1.02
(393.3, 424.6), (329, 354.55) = 0.62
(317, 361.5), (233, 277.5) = 1.00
